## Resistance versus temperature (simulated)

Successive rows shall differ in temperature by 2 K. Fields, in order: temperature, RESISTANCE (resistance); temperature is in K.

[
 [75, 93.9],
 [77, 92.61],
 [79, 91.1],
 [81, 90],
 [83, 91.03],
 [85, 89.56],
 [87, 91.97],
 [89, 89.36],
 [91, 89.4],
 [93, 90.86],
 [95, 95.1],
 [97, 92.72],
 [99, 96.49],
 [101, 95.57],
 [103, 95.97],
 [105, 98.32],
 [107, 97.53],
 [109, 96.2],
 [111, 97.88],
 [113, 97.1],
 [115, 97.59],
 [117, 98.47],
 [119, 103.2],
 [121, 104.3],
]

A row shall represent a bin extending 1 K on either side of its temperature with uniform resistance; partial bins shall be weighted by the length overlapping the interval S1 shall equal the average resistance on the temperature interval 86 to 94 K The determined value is 90.4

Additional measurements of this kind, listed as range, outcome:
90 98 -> 92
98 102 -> 96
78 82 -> 90.5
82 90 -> 90.5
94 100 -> 94.8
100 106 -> 96.6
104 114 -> 97.4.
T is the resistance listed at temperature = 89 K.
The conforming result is 89.36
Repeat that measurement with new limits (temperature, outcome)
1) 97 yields 92.72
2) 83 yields 91.03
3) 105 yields 98.32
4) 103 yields 95.97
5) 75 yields 93.9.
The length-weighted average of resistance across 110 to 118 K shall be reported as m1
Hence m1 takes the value 97.8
